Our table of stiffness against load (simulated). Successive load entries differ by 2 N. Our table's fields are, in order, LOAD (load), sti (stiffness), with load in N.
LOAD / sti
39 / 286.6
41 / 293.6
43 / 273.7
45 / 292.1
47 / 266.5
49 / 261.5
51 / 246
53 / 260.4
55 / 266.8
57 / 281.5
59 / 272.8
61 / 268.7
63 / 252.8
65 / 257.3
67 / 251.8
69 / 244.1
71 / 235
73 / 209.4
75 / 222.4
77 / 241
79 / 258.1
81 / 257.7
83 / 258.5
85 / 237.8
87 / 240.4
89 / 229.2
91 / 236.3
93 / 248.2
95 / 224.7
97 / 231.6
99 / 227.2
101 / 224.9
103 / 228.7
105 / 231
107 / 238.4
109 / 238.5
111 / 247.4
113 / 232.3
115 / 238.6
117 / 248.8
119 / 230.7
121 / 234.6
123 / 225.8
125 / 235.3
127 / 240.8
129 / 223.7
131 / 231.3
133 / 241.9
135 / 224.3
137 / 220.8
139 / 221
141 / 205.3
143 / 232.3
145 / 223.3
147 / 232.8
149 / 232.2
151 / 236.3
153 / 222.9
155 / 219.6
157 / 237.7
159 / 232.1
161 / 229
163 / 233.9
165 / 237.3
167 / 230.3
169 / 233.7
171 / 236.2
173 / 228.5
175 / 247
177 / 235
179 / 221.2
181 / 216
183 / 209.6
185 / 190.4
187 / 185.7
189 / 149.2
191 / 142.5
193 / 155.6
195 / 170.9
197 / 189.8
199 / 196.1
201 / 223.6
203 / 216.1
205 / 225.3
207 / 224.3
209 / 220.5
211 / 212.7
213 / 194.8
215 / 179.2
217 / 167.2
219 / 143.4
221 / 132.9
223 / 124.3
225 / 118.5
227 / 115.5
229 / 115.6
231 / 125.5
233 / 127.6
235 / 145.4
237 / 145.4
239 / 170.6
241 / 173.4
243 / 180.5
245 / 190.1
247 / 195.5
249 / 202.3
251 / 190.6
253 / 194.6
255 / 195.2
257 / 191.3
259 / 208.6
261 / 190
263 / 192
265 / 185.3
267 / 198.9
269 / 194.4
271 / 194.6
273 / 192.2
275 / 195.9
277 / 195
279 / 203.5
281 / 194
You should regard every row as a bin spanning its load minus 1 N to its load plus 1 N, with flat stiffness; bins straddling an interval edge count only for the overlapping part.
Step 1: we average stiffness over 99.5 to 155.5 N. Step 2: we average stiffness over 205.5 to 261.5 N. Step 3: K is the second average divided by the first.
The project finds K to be 0.7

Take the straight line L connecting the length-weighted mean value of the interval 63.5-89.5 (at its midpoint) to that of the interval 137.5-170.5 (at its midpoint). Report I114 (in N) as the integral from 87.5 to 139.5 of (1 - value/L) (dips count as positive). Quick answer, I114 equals 0.6 N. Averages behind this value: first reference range 242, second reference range 229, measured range 233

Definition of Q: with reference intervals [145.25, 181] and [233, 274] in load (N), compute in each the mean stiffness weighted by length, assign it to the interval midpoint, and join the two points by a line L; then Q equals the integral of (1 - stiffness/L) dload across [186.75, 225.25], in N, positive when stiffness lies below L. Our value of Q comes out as 5.5 N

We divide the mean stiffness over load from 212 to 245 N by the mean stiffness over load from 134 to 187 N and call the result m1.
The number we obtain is 0.7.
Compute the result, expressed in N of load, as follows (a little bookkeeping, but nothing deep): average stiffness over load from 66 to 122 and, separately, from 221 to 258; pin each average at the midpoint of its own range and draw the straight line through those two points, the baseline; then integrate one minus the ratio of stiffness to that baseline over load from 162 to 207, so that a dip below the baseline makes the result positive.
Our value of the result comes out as -4.4 N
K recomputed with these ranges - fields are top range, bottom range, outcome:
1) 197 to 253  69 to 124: 0.73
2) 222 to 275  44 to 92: 0.68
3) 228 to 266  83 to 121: 0.74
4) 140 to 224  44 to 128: 0.84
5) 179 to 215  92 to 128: 0.83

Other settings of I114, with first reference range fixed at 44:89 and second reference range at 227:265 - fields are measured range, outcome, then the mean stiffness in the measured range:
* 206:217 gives -0.8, 203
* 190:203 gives 0.8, 183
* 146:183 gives -3.8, 231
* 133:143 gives 0.0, 222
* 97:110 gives 0.3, 231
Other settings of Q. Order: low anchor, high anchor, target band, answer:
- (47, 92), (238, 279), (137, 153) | 0.07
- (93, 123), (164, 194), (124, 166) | -1.68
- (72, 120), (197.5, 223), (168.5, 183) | -1.70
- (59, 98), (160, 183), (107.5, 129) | 0.10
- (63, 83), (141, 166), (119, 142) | 0.57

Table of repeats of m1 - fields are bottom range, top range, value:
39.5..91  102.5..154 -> 0.91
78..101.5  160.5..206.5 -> 0.87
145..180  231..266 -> 0.77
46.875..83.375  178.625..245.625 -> 0.68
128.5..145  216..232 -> 0.58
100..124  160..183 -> 0.98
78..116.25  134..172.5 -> 0.96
